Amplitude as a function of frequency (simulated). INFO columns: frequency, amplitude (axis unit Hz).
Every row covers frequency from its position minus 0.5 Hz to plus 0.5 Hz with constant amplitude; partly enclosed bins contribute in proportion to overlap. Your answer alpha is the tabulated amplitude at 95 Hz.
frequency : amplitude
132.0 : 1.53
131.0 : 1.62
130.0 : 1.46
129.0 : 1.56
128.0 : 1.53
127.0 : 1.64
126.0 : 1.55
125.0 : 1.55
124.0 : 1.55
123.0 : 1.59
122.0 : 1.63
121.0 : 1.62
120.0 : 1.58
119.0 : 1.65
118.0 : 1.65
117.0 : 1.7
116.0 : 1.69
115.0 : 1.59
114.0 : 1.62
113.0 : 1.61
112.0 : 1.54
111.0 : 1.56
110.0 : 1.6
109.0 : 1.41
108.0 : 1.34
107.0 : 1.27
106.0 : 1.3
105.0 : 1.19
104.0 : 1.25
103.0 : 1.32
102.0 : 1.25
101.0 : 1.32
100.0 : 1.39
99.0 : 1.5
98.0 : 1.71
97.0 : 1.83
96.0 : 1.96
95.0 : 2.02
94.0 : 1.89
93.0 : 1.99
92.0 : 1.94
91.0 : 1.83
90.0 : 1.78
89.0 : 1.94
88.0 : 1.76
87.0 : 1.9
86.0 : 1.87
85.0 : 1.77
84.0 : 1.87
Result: 2.02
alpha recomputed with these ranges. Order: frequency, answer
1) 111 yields 1.56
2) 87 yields 1.9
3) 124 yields 1.55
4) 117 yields 1.7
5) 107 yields 1.27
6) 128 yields 1.53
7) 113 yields 1.61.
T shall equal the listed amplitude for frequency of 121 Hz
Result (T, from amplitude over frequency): 1.62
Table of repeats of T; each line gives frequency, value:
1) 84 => 1.87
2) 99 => 1.5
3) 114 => 1.62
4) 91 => 1.83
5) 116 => 1.69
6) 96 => 1.96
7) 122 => 1.63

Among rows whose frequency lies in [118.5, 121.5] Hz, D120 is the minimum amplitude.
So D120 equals 1.58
